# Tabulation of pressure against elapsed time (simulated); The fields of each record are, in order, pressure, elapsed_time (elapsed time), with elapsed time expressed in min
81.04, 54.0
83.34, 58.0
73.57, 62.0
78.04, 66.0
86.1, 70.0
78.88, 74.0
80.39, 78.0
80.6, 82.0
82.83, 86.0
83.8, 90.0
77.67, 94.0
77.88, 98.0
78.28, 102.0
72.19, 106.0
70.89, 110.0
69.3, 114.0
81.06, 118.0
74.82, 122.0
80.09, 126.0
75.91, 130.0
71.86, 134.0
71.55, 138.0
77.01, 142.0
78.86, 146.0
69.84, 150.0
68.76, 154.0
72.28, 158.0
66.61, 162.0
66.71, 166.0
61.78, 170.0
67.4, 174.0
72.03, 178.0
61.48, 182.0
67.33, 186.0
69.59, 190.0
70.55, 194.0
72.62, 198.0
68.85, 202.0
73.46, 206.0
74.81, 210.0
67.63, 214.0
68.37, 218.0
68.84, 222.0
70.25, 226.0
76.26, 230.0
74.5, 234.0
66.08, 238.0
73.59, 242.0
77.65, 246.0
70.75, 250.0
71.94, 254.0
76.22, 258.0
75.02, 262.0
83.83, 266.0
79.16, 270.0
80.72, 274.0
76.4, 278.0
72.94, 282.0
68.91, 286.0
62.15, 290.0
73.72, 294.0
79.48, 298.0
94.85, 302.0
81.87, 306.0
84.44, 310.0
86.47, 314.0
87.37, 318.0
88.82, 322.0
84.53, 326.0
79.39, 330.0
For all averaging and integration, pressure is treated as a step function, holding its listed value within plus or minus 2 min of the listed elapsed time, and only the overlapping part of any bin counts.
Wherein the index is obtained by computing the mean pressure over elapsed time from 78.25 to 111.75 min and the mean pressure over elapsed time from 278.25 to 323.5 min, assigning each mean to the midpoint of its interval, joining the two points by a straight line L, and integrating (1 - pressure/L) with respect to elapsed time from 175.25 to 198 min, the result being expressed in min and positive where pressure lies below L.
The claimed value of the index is 3.0 min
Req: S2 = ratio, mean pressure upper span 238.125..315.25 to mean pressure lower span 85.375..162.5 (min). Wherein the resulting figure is 1.03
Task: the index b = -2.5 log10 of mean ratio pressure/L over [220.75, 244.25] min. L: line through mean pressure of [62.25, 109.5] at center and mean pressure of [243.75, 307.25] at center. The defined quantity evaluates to 0.079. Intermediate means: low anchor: 79.2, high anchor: 76.5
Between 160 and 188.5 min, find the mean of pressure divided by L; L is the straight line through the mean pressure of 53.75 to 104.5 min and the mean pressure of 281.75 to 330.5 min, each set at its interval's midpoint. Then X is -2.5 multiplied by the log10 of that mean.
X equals 0.21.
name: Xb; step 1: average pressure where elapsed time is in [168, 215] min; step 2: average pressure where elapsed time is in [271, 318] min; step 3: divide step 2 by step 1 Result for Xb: 1.1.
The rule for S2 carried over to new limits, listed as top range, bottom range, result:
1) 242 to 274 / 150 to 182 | 1.13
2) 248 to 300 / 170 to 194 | 1.11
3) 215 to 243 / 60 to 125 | 0.91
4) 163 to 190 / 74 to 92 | 0.81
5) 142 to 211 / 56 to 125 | 0.89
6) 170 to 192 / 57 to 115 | 0.86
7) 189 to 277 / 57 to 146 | 0.95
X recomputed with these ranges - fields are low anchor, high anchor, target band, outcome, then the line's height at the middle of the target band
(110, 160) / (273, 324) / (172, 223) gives 0.102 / 76.3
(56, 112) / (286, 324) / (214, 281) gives 0.093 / 80.8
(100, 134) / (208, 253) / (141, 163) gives 0.027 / 74.1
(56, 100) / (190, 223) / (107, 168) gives 0.041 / 75.8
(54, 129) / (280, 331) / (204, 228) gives 0.130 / 79.5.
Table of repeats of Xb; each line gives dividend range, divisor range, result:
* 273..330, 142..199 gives 1.16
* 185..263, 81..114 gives 0.93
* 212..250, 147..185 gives 1.05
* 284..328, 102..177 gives 1.12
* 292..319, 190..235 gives 1.18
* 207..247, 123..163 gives 0.98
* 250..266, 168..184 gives 1.14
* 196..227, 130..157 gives 0.97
